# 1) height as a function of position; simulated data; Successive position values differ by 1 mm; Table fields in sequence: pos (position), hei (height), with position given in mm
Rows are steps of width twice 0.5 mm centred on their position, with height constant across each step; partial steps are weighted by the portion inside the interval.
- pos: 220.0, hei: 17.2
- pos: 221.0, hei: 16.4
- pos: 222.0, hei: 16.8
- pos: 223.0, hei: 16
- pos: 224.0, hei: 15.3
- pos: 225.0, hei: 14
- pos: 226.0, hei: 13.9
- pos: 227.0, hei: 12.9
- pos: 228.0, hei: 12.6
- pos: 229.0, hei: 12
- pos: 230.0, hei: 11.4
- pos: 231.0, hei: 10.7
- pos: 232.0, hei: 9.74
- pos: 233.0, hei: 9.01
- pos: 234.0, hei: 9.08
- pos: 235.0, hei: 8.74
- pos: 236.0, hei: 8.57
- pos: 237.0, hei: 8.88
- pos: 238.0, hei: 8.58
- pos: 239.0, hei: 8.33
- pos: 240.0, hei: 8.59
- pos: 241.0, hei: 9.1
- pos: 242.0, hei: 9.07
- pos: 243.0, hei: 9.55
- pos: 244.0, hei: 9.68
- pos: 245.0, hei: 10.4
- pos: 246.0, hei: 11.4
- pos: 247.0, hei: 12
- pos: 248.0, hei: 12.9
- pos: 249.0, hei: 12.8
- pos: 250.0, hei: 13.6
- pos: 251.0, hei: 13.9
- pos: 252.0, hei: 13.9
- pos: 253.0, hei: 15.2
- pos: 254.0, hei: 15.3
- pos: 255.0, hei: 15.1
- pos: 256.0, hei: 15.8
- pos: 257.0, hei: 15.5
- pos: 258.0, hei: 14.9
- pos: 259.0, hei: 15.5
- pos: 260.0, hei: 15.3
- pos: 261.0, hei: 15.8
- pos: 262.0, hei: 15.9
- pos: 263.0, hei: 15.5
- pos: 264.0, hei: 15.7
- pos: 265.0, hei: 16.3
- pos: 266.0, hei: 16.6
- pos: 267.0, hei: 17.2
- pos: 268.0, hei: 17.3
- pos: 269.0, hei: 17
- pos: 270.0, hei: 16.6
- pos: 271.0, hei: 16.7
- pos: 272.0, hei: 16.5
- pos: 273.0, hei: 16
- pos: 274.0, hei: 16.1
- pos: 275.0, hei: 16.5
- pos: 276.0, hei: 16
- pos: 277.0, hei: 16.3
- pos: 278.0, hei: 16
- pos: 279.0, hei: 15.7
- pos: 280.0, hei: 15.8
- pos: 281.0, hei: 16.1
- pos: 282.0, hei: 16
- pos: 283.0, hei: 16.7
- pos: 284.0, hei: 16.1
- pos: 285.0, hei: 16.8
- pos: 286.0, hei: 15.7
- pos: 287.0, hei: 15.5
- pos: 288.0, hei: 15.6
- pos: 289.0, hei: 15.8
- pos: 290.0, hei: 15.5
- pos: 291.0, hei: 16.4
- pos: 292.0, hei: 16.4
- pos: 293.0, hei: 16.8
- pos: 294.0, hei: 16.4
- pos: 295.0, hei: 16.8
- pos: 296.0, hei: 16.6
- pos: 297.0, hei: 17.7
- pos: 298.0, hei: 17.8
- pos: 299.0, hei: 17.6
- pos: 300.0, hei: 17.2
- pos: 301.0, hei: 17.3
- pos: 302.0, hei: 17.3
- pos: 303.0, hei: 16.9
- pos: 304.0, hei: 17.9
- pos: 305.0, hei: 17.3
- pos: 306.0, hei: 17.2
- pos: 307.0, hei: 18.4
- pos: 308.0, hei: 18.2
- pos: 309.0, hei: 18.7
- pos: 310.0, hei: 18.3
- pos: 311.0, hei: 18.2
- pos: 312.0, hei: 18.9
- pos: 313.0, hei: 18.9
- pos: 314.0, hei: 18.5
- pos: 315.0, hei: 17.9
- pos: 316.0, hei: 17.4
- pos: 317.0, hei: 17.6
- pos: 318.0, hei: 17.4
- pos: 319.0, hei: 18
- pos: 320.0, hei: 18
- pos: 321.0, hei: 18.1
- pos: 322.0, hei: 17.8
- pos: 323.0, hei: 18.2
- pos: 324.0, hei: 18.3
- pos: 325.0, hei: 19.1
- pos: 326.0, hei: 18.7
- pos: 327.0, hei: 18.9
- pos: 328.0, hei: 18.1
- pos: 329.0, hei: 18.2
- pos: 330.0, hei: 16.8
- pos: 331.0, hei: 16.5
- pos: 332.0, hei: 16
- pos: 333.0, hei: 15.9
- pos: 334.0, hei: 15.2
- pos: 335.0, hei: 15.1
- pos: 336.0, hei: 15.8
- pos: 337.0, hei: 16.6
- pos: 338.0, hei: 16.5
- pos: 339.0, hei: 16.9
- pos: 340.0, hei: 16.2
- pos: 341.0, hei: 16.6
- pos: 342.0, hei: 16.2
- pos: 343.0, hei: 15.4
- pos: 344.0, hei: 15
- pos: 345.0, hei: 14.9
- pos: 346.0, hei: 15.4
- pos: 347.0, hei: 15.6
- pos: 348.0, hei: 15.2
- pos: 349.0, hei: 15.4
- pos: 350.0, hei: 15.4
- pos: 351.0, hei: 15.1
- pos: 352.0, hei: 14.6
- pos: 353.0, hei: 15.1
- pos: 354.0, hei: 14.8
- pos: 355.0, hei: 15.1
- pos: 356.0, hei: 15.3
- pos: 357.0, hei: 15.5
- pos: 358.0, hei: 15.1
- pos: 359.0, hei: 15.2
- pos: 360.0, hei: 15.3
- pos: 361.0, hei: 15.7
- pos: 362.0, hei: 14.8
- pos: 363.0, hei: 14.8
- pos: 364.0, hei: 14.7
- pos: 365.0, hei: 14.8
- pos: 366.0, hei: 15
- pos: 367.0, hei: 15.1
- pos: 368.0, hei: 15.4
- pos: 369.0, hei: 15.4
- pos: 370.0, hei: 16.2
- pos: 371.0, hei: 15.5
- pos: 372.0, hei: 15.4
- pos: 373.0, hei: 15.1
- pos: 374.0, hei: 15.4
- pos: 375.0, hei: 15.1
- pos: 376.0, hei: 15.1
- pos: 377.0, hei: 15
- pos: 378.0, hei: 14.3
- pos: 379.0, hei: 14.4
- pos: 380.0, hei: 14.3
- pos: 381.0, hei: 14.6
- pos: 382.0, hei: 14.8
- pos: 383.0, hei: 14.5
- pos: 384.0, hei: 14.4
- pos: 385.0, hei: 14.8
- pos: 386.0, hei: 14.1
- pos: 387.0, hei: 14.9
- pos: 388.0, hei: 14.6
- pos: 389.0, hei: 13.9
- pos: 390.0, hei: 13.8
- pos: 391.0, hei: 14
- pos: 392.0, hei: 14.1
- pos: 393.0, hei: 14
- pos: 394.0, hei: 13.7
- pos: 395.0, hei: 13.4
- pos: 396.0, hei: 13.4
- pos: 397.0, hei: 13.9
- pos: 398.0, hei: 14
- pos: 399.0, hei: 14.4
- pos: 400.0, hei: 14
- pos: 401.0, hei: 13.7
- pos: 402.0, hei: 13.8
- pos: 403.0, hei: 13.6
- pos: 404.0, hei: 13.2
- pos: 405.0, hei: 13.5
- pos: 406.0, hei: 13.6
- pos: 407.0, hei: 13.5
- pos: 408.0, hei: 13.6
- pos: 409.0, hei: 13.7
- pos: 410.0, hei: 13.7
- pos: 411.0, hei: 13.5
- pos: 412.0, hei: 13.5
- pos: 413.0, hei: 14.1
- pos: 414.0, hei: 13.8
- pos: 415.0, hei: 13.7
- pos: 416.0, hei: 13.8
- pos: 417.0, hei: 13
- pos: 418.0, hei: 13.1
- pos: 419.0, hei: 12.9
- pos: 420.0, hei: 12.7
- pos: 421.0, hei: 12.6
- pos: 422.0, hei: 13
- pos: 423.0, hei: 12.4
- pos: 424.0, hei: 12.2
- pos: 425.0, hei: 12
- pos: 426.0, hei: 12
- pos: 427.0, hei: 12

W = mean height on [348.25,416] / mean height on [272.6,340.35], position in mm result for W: 0.85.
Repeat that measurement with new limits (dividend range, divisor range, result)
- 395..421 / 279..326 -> 0.78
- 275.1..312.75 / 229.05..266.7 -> 1.36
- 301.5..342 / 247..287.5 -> 1.12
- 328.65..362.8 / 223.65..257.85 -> 1.34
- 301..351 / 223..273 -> 1.30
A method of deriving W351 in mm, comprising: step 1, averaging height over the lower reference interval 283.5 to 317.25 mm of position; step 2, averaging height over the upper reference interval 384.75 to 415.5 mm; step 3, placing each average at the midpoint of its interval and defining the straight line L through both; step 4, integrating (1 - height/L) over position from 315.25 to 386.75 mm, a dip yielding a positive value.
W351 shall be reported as -1.6 mm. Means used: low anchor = 17.2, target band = 15.9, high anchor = 13.8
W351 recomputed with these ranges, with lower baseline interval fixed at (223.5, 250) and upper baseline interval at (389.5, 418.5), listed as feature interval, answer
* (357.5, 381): -3.6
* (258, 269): -4.7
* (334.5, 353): -4.4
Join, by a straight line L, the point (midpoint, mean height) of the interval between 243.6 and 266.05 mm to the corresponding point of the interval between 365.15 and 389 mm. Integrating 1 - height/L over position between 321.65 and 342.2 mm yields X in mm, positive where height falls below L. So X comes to -3.3 mm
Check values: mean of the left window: 14.3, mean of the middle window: 17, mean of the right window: 14.9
